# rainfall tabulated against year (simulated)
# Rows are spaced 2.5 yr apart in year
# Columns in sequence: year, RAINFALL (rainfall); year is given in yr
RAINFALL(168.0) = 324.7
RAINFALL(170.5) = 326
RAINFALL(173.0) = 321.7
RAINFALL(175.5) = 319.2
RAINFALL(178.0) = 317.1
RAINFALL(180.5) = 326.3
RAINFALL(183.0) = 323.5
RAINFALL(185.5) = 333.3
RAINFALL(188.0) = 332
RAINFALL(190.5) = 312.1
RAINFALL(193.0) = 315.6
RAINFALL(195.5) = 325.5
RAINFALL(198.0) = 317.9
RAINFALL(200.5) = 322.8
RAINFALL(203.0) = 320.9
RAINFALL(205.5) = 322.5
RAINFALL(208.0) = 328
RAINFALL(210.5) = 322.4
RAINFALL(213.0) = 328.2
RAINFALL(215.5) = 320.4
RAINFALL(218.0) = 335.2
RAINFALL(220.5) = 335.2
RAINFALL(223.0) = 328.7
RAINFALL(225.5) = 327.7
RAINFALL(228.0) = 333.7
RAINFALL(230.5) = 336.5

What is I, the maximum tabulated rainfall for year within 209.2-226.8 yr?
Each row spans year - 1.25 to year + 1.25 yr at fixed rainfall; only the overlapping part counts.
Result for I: 335.2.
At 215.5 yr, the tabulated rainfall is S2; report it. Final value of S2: 320.4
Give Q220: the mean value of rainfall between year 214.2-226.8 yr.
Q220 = 329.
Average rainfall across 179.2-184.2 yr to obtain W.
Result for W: 325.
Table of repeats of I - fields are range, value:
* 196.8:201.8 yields 322.8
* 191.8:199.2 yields 325.5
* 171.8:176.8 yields 321.7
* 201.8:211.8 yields 328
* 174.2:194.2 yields 333.3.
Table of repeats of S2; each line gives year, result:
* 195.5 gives 325.5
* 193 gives 315.6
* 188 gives 332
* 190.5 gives 312.1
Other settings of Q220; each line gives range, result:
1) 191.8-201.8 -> 320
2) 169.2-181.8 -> 322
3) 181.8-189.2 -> 330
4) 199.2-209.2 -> 323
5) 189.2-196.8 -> 318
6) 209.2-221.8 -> 328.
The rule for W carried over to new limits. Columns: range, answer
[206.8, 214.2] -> 326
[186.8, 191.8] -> 322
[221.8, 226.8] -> 328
